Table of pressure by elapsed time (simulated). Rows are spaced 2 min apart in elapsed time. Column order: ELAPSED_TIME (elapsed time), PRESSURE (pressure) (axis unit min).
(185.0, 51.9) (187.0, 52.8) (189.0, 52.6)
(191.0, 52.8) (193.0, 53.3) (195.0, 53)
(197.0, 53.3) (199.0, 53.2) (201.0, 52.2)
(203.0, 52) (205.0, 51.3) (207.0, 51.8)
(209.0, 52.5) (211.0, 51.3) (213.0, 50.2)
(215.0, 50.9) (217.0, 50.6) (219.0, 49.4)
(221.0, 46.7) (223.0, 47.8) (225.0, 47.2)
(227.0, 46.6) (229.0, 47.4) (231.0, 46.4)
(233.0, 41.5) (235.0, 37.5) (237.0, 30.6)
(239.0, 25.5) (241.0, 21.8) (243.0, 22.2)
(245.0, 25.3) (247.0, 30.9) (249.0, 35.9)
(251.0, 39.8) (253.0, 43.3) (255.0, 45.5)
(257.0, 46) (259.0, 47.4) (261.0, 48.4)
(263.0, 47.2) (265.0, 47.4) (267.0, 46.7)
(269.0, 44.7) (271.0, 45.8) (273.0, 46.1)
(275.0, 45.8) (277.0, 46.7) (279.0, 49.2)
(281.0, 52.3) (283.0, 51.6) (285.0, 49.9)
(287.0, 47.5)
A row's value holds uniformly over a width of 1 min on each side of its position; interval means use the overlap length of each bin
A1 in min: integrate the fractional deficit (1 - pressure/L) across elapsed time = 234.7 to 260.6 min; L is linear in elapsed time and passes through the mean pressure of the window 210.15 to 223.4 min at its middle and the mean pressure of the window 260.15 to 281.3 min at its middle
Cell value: 7.1 min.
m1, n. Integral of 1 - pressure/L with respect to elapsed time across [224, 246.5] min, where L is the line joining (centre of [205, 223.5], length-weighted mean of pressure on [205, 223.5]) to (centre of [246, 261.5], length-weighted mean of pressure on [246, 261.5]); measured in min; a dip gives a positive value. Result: 5.2 min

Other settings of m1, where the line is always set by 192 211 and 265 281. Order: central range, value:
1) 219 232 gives 0.87 min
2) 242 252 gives 3.69 min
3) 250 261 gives 0.79 min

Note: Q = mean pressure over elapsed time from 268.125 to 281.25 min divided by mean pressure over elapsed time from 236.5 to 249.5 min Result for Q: 1.7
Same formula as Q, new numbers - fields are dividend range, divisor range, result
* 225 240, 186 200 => 0.75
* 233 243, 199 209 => 0.57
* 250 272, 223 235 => 1.01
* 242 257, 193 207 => 0.68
